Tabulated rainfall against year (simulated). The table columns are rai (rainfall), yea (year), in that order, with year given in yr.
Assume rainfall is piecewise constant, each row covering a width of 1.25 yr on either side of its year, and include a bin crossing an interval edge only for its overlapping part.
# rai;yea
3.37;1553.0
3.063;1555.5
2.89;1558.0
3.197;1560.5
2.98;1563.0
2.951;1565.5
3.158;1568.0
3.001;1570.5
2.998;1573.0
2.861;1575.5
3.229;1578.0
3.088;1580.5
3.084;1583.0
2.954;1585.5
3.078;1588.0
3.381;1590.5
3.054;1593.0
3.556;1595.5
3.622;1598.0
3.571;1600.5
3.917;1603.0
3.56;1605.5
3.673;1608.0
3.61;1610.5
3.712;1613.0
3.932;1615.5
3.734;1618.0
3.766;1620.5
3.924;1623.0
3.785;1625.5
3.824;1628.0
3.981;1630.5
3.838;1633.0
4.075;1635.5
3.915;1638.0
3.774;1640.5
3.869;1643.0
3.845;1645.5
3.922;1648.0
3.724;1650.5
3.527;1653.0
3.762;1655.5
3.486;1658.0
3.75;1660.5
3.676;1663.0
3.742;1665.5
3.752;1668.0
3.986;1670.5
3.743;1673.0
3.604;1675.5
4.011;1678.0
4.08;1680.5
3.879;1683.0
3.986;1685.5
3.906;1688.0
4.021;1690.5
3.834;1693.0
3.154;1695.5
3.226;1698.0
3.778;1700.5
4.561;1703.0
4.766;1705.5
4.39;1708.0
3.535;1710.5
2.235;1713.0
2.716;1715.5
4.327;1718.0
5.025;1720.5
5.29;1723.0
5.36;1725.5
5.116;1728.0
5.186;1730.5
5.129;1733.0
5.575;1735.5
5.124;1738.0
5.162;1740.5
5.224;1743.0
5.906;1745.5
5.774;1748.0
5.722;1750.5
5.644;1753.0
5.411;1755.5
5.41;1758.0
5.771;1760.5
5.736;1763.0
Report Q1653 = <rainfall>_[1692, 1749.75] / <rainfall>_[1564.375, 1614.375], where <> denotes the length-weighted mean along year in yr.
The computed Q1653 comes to 1.38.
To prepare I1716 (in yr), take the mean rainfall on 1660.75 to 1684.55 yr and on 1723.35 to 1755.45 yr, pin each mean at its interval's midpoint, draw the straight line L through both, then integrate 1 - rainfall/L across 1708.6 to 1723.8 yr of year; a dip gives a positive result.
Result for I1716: 3.2 yr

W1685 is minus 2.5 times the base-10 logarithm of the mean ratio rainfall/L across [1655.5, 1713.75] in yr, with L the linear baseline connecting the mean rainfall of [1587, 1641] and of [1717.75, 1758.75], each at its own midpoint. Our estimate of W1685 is 0.21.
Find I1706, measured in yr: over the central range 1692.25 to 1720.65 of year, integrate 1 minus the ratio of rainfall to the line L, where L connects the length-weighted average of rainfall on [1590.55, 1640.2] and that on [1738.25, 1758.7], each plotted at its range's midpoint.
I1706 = 6.9 yr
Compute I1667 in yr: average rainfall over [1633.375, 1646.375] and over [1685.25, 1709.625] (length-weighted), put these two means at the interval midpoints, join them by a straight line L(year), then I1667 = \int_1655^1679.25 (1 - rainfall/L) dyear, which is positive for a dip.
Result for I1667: 1.1 yr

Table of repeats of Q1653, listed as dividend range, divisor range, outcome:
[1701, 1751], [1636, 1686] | 1.26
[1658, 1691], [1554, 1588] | 1.26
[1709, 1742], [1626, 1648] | 1.18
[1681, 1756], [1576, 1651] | 1.26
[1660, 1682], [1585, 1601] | 1.15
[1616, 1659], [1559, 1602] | 1.20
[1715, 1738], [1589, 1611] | 1.40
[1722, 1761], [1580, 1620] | 1.56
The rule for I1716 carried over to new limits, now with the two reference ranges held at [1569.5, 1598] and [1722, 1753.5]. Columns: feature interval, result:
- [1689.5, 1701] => 2.87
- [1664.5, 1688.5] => 3.36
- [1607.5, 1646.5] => -0.65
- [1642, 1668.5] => 2.87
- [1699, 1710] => 1.39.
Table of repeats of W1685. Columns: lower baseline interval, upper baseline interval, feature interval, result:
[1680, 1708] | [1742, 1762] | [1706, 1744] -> 0.05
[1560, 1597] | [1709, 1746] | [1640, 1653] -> 0.01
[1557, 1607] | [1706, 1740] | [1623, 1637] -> -0.07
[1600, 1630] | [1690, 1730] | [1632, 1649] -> -0.01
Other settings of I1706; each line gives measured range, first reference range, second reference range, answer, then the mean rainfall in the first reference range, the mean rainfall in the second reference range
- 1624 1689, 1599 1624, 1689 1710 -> 0.3 yr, 3.74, 3.95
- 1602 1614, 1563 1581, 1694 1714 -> -1.7 yr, 3.03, 3.73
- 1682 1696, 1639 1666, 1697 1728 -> 0.5 yr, 3.74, 4.15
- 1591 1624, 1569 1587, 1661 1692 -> -3.7 yr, 3.03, 3.86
